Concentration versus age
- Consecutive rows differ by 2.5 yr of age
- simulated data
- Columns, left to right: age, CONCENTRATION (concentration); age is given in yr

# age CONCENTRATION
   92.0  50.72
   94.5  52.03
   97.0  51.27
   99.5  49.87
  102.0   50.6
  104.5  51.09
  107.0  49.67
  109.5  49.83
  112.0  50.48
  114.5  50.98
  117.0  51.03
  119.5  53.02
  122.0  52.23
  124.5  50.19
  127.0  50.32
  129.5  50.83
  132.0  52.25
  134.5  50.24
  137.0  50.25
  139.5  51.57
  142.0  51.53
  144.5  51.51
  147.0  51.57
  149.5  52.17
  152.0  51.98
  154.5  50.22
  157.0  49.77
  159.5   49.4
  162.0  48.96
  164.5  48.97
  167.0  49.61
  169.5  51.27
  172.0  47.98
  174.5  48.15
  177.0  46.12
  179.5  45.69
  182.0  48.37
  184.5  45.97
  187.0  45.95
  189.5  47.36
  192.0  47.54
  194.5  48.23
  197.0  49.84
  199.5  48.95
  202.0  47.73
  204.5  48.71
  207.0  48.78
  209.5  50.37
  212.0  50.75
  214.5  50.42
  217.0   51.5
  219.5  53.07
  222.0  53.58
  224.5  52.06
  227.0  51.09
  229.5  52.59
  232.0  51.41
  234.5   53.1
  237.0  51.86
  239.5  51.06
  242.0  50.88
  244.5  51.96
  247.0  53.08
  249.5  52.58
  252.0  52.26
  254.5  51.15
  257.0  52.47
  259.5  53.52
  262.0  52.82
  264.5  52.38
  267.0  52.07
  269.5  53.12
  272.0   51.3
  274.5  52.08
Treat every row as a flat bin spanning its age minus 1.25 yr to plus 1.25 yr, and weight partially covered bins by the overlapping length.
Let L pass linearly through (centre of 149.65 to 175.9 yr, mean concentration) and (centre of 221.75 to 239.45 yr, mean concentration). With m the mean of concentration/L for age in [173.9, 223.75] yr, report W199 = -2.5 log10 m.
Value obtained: 0.05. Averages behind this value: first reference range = 49.7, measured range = 48.9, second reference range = 52.1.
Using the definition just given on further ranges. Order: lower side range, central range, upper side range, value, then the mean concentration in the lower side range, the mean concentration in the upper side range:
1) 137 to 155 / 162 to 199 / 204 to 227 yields 0.07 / 51.5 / 51.1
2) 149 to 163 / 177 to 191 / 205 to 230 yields 0.09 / 50.3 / 51.3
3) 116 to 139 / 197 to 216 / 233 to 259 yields 0.05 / 51.2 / 52.1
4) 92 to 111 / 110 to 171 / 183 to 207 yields -0.03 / 50.6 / 47.9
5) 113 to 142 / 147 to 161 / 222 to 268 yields 0.01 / 51.2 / 52.2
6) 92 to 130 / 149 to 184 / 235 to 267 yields 0.05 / 50.9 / 52.2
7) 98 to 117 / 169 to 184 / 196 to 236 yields 0.07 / 50.4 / 50.9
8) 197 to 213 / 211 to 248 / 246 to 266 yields -0.02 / 49.2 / 52.5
